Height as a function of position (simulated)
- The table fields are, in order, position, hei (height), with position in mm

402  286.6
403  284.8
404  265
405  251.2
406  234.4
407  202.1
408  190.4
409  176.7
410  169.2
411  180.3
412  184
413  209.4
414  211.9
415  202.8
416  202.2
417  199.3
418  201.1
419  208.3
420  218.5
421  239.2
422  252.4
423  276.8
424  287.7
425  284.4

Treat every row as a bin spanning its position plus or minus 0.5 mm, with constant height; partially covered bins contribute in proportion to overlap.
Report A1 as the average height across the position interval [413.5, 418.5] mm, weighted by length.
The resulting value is 203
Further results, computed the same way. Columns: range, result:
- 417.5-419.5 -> 205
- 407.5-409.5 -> 184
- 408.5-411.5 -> 175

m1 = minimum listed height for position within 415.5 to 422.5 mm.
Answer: 199.3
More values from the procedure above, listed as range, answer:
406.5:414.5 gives 169.2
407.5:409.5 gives 176.7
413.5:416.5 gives 202.2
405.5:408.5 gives 190.4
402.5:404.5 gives 265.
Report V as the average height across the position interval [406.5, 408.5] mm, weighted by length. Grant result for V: 196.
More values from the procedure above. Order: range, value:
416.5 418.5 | 200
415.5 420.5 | 206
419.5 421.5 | 229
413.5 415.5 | 207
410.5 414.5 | 196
